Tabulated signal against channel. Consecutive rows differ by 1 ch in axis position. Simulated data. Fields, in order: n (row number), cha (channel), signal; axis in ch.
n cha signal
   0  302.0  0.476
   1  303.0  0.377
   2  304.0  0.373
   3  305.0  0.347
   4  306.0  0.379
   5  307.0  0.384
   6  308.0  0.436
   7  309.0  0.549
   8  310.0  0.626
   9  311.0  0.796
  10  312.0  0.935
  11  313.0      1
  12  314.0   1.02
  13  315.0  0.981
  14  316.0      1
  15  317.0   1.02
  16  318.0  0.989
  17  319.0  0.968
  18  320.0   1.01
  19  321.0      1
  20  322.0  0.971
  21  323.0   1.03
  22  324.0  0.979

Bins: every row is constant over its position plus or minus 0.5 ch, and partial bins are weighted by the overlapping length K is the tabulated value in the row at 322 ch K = 0.971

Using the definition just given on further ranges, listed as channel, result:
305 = 0.347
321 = 1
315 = 0.981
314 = 1.02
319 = 0.968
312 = 0.935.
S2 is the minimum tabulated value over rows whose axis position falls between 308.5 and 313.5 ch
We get 0.549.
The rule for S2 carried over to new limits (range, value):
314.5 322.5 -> 0.968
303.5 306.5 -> 0.347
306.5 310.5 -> 0.384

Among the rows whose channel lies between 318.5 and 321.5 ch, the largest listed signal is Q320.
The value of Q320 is 1.01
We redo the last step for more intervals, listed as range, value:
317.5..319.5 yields 0.989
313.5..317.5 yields 1.02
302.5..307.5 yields 0.384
